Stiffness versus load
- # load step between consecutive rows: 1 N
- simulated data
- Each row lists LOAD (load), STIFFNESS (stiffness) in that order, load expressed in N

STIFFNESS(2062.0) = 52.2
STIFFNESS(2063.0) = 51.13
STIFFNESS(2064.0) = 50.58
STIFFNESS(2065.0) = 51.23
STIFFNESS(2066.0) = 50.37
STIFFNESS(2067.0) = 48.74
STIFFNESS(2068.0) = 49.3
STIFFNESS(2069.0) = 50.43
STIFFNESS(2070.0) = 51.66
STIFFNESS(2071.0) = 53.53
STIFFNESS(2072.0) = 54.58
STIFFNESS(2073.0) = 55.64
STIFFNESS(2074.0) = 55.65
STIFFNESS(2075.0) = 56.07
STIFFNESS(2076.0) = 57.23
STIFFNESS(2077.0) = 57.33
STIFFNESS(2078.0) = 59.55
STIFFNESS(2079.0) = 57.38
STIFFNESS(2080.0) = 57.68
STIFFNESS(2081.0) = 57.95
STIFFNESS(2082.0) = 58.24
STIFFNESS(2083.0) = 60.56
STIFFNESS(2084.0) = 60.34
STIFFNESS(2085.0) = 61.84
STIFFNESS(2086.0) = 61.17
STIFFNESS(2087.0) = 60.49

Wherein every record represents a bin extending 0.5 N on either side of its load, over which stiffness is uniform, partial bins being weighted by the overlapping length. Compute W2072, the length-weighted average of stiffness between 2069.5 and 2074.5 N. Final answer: 54.2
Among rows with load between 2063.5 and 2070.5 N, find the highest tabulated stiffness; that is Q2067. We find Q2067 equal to 51.66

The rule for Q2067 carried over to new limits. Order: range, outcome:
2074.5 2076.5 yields 57.23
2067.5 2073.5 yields 55.64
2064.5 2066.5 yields 51.23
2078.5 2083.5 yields 60.56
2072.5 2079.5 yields 59.55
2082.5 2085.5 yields 61.84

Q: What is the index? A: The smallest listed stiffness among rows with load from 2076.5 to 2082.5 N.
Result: 57.33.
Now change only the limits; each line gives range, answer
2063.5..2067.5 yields 48.74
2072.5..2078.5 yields 55.64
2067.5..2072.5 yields 49.3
